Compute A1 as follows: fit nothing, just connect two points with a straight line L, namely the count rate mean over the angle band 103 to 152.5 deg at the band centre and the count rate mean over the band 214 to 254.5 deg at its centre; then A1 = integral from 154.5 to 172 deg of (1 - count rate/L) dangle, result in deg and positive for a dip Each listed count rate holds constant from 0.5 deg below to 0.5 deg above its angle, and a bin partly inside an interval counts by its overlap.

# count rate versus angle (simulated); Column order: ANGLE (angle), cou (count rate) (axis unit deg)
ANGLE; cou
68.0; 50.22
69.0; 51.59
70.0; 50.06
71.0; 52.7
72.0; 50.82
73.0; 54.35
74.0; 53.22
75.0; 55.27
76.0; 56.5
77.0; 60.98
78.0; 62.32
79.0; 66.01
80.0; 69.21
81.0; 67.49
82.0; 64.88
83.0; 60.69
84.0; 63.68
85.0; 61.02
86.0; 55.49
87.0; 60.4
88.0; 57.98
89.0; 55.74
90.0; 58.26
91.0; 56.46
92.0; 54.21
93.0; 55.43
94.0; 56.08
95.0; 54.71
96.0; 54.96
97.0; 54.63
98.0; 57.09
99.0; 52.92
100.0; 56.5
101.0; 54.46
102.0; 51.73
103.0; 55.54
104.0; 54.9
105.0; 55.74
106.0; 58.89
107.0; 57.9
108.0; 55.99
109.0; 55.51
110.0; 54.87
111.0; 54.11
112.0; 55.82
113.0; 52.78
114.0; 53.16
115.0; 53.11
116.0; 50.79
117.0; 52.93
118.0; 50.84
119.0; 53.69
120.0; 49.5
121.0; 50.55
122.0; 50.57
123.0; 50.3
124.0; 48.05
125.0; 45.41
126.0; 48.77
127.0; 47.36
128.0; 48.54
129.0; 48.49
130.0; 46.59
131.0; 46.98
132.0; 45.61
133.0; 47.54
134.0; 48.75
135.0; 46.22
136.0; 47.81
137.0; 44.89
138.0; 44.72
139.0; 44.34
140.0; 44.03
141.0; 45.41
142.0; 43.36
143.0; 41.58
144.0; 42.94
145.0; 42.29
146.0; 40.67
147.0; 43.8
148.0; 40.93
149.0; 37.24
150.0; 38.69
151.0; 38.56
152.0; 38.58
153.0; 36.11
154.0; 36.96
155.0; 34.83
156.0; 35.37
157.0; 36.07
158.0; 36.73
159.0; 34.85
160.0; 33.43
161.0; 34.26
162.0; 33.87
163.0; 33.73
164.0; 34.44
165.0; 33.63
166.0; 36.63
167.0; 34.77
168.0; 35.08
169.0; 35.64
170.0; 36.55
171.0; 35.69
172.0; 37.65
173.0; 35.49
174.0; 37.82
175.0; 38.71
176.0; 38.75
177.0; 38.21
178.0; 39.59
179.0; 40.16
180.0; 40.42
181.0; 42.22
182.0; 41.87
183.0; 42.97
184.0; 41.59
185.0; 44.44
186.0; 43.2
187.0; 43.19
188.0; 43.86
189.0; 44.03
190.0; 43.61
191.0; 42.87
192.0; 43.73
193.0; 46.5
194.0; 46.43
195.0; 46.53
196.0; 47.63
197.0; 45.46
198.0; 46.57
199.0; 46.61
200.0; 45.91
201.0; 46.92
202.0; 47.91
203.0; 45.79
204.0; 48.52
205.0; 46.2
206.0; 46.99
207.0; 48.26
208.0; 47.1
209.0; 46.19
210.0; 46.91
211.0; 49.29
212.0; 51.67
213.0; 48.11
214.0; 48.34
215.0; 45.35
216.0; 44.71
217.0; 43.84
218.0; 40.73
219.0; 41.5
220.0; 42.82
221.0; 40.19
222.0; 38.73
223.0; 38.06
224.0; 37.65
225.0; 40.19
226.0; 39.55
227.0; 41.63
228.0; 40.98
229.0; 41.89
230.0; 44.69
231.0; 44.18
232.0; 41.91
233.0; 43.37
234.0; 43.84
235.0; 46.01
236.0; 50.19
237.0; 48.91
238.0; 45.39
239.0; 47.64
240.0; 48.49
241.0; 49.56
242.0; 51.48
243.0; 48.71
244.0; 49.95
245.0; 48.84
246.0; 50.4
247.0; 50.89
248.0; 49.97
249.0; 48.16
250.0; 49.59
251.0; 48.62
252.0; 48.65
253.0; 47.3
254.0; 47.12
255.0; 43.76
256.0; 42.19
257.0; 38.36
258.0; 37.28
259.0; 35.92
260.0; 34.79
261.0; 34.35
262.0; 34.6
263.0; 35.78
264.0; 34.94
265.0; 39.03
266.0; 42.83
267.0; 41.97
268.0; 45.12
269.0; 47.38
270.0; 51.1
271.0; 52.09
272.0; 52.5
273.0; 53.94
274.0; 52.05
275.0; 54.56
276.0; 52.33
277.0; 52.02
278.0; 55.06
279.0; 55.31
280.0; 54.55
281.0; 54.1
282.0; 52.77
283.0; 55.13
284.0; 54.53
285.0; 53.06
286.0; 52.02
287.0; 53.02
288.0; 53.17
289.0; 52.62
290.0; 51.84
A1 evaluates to 4.5 deg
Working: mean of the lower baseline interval 48.2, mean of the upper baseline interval 45.3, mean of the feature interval 35.1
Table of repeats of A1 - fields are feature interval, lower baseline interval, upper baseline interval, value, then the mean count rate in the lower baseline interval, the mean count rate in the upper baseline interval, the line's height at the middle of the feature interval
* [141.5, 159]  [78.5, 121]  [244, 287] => 4.8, 56.5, 47.4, 53.7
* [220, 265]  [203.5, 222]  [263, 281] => 3.5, 45.7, 49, 47.4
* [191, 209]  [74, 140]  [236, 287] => 1.3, 54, 47.6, 50.1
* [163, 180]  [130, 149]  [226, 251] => 3.2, 44.4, 46.8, 45.2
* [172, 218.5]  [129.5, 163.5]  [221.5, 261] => -1.6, 40.8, 44.6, 42.8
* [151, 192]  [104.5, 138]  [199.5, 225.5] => 7.9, 50.8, 44.9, 47.5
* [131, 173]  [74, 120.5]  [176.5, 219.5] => 9.2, 56.7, 44.9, 50.3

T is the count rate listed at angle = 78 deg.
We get 62.32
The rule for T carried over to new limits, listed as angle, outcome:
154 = 36.96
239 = 47.64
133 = 47.54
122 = 50.57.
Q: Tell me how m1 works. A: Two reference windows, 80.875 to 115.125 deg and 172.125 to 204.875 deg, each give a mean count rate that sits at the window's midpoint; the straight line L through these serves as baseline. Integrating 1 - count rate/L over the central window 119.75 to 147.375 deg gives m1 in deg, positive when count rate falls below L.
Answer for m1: 2.8 deg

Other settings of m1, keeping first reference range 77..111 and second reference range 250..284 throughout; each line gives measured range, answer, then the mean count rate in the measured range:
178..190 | 2.19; 42.5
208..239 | 3.35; 44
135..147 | 2.38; 43.9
